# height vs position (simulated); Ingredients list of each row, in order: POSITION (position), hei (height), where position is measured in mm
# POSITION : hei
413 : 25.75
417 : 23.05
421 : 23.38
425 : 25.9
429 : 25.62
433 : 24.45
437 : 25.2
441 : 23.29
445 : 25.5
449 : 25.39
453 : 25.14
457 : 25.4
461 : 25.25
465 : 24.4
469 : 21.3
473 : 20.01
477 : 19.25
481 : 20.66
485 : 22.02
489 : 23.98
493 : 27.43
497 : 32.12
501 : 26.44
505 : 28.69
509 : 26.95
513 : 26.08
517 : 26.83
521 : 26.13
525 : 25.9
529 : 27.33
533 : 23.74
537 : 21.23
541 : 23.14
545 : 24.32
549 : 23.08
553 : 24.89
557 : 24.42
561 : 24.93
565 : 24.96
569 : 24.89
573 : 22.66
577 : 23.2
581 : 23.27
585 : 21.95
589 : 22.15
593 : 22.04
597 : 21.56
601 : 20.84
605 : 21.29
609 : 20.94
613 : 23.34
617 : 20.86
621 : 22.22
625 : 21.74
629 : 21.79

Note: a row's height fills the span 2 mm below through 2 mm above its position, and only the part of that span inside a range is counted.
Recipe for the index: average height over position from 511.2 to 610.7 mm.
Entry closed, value 23.7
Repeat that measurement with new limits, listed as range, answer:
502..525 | 26.8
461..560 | 24.6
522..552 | 24.2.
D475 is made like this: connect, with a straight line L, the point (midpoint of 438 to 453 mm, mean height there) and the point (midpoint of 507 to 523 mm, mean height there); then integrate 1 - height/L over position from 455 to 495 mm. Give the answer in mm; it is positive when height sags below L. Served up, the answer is 4.0 mm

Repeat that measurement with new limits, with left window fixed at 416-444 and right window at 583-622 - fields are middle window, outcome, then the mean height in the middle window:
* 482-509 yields -3.6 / 26.6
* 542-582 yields -3.0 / 24.1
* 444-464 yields -1.0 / 25.3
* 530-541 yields -0.1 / 23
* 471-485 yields 2.0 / 20.3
